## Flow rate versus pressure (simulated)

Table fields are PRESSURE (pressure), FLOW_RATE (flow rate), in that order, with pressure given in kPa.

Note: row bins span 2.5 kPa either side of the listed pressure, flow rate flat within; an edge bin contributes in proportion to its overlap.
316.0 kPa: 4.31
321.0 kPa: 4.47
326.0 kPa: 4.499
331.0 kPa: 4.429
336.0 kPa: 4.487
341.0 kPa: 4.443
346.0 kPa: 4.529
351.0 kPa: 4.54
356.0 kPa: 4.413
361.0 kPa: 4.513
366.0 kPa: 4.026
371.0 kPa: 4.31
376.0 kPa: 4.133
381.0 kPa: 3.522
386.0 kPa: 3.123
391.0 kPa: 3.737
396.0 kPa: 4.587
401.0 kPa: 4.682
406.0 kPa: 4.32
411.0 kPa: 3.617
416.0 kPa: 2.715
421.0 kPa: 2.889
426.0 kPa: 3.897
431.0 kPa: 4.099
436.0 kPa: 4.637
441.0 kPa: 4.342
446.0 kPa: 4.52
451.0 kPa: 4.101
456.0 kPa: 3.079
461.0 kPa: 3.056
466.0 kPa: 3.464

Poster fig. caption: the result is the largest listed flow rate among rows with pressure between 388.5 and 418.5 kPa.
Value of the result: 4.682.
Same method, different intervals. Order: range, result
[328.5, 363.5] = 4.54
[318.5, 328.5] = 4.499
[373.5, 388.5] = 4.133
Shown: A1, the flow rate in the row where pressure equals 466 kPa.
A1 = 3.464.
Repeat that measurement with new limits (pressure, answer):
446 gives 4.52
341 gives 4.443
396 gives 4.587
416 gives 2.715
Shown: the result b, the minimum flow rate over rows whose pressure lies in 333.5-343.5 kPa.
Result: 4.443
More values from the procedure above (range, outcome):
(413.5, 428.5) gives 2.715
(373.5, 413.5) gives 3.123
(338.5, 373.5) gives 4.026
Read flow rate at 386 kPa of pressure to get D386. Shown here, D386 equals 3.123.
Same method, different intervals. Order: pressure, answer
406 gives 4.32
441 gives 4.342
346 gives 4.529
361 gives 4.513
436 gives 4.637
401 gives 4.682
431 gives 4.099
